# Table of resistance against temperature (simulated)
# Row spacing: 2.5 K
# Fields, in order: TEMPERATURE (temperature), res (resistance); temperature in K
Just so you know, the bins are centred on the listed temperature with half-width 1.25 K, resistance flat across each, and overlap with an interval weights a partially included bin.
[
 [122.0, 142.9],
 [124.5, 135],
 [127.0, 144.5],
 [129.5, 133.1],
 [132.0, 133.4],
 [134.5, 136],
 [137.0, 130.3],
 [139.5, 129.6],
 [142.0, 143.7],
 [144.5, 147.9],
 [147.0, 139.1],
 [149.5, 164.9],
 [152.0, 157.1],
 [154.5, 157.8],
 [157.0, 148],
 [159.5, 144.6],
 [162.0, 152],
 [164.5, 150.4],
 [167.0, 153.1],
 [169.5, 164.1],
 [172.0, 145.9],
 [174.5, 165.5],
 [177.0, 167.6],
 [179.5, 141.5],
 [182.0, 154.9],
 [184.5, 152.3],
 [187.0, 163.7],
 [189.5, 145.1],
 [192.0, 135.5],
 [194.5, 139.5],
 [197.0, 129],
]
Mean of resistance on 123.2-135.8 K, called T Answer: 136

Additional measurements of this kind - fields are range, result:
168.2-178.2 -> 161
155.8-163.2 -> 148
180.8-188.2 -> 157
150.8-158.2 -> 154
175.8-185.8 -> 154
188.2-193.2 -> 141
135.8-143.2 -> 134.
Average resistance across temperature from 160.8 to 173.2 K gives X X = 153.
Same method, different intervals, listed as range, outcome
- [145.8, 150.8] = 152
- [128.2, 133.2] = 133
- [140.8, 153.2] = 151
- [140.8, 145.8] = 146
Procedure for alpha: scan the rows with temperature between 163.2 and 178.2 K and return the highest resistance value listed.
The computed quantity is 167.6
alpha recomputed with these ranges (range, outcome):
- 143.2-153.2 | 164.9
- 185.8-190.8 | 163.7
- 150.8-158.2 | 157.8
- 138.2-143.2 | 143.7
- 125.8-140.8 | 144.5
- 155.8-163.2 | 152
